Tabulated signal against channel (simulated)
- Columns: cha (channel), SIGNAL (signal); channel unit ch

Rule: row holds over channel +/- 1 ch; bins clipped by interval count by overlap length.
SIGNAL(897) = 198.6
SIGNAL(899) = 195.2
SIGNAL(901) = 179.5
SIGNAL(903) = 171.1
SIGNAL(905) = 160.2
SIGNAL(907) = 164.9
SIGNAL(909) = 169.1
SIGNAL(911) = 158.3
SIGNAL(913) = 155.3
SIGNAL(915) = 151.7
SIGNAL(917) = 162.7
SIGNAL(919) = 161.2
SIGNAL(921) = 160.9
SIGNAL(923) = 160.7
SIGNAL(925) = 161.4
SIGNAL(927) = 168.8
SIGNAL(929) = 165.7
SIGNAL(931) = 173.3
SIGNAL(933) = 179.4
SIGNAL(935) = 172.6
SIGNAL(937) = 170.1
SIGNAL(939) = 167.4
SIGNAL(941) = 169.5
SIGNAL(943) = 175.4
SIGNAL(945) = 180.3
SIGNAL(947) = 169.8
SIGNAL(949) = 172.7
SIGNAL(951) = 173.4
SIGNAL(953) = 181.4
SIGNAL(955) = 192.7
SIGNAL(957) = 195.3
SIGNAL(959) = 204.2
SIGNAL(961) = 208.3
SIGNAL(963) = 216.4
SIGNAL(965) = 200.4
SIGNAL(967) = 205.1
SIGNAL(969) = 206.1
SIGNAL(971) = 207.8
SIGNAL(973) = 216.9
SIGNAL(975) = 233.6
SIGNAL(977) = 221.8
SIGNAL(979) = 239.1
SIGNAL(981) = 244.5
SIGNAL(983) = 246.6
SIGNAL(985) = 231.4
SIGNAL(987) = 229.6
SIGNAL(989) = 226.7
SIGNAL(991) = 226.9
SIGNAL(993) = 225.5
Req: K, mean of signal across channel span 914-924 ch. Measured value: 159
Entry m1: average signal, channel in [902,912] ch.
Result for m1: 165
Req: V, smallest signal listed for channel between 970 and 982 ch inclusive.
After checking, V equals 207.8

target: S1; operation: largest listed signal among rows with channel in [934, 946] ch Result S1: 180.3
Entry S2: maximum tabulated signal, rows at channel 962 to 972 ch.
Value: 216.4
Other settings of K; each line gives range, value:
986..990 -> 228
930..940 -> 173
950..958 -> 186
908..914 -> 161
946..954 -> 174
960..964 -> 212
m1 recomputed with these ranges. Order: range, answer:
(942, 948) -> 175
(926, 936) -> 172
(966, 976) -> 214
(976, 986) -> 237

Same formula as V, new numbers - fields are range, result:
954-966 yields 192.7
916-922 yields 160.9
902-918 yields 151.7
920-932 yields 160.7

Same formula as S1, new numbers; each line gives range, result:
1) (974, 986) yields 246.6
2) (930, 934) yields 179.4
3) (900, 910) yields 179.5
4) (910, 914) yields 158.3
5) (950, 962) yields 208.3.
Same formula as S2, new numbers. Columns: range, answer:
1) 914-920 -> 162.7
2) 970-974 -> 216.9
